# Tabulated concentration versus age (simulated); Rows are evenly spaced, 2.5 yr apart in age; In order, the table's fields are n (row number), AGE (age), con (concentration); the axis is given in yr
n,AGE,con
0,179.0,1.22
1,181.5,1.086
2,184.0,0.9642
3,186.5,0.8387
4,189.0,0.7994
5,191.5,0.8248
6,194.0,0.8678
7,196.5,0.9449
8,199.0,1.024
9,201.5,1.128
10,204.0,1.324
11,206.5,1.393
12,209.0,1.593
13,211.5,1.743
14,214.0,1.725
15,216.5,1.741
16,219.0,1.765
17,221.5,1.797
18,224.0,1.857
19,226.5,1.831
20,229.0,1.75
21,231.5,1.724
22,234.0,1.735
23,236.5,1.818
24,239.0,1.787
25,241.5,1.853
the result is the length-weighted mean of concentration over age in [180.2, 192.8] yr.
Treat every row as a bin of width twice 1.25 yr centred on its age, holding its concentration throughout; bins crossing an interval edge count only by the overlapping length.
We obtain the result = 0.904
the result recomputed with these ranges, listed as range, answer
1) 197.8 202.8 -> 1.08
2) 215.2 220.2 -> 1.75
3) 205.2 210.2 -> 1.49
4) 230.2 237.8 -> 1.76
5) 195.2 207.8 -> 1.16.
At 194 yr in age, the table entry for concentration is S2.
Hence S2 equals 0.8678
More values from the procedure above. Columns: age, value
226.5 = 1.831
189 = 0.7994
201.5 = 1.128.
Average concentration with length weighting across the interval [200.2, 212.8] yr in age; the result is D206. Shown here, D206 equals 1.44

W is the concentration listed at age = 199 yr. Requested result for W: 1.024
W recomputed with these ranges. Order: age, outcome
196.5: 0.9449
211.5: 1.743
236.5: 1.818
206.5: 1.393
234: 1.735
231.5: 1.724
